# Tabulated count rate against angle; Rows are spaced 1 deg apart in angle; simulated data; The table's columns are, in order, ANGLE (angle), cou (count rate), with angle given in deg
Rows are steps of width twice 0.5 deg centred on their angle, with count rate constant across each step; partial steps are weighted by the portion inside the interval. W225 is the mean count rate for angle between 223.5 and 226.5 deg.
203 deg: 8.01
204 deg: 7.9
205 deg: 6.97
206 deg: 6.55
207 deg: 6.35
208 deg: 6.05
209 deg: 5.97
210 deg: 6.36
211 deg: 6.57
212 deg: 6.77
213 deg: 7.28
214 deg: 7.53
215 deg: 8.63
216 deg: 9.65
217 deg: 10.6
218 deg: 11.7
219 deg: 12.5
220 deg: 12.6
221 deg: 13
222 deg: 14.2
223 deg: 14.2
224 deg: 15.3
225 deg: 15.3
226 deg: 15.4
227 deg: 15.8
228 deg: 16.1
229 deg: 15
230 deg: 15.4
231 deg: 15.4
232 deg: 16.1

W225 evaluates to 15.3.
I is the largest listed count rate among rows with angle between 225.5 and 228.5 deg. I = 16.1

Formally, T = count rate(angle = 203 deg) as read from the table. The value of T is 8.01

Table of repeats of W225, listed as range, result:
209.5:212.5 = 6.57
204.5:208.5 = 6.48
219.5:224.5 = 13.9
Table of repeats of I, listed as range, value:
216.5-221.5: 13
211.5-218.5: 11.7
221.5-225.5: 15.3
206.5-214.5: 7.53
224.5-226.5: 15.4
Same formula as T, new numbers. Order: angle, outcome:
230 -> 15.4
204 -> 7.9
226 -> 15.4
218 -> 11.7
